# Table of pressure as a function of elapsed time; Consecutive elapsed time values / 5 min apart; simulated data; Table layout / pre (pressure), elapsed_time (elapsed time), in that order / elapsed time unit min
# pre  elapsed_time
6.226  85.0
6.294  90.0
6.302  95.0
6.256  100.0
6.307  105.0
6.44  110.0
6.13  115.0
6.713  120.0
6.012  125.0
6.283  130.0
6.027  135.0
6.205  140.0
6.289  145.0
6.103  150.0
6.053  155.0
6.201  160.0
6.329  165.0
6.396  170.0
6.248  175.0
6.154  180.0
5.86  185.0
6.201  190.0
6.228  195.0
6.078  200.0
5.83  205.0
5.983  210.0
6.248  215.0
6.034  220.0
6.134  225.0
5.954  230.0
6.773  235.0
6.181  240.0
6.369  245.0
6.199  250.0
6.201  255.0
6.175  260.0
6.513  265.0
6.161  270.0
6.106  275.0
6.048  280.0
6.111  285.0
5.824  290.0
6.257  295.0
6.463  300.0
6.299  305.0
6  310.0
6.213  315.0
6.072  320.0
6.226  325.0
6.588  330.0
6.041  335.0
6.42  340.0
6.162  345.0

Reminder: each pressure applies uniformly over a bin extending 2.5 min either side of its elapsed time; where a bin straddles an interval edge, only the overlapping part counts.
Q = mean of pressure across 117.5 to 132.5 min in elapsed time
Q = 6.34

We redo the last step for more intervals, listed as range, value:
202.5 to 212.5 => 5.91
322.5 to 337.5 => 6.28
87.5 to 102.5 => 6.28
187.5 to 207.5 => 6.08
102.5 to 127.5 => 6.32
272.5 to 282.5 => 6.08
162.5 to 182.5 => 6.28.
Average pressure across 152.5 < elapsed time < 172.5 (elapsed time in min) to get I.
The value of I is 6.24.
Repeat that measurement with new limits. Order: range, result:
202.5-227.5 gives 6.05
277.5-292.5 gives 5.99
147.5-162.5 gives 6.12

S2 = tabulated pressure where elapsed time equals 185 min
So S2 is 5.86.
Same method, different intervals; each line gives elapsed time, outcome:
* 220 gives 6.034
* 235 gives 6.773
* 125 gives 6.012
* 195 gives 6.228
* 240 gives 6.181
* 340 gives 6.42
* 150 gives 6.103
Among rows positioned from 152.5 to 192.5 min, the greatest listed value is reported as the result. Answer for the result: 6.396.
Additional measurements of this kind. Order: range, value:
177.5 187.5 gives 6.154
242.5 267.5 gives 6.513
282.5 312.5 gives 6.463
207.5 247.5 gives 6.773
